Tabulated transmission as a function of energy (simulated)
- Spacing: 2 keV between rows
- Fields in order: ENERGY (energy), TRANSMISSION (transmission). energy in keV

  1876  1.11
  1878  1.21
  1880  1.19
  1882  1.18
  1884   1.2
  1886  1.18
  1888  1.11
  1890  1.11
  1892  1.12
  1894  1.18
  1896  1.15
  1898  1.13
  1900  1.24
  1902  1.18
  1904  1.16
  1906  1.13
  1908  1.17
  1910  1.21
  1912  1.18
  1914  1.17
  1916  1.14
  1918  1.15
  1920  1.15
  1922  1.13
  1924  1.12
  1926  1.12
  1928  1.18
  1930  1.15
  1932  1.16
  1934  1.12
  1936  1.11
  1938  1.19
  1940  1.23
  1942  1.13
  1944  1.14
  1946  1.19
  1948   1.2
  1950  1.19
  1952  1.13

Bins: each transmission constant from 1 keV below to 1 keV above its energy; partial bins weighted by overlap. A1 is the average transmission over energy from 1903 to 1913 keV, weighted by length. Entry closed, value 1.17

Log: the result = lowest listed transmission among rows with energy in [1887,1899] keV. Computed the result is 1.11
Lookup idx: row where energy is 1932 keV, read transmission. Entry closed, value 1.16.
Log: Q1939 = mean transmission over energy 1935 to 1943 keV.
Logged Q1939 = 1.17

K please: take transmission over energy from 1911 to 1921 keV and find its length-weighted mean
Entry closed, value 1.16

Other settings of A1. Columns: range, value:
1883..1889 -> 1.16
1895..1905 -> 1.17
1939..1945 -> 1.17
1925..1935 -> 1.15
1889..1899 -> 1.14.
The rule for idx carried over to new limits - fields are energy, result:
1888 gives 1.11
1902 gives 1.18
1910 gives 1.21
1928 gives 1.18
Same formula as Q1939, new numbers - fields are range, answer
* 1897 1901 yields 1.19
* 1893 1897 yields 1.17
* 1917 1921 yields 1.15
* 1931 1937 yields 1.13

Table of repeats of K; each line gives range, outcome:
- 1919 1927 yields 1.13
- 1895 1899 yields 1.14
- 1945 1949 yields 1.19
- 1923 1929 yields 1.14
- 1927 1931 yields 1.17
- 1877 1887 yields 1.19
